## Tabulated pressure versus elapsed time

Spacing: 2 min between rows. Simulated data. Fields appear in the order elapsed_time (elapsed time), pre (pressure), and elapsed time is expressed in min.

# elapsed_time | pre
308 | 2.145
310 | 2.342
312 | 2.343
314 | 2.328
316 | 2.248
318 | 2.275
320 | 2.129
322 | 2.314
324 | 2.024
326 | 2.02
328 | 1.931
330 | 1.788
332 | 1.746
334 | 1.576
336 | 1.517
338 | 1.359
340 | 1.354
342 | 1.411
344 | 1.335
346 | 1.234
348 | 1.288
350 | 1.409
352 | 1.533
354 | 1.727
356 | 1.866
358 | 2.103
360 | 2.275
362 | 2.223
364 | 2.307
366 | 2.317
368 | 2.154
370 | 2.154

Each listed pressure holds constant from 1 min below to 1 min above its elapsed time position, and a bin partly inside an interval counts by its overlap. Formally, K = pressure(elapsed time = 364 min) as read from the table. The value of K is 2.307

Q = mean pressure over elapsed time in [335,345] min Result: 1.4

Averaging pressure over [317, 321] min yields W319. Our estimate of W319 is 2.2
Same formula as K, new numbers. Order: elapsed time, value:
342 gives 1.411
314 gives 2.328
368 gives 2.154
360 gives 2.275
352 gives 1.533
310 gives 2.342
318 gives 2.275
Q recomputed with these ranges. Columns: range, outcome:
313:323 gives 2.26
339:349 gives 1.32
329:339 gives 1.6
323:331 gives 1.94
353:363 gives 2.04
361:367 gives 2.28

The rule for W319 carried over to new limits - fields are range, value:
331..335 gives 1.66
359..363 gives 2.25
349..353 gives 1.47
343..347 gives 1.28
